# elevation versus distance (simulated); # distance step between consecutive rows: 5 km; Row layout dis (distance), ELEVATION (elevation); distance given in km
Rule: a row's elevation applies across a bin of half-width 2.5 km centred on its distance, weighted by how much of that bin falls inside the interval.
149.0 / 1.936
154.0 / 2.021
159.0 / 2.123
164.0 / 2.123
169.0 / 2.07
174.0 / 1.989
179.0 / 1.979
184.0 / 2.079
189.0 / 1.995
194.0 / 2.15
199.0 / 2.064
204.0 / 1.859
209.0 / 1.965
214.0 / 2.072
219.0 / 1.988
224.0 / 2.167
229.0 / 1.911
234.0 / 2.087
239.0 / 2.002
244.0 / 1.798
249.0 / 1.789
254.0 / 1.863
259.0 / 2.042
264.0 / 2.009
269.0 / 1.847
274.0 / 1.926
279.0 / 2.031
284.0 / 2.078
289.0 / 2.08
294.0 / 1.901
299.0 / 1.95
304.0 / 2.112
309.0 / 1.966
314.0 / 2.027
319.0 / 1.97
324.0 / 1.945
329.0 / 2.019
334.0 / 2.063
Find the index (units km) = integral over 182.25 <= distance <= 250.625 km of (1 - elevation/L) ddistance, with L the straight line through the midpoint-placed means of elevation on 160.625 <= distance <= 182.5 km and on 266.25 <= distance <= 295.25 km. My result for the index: 0.77 km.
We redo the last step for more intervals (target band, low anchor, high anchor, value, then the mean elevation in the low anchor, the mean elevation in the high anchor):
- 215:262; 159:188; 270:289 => 1.4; 2.05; 2.01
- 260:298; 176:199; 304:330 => 0.5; 2.05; 2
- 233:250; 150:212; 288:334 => 0.8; 2.03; 2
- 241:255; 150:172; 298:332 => 1.5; 2.07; 2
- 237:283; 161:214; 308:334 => 1.9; 2.03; 1.99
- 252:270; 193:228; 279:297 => 0.6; 2.03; 2.02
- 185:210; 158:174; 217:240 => 0.6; 2.09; 2.03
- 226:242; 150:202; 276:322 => 0.3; 2.05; 2.01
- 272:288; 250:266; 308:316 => -0.4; 1.95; 2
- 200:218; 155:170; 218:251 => 0.3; 2.1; 1.96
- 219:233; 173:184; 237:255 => -1.0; 2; 1.86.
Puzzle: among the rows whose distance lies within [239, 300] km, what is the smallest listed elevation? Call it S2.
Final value 1.789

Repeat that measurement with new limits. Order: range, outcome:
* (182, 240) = 1.859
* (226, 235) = 1.911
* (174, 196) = 1.979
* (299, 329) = 1.945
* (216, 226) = 1.988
